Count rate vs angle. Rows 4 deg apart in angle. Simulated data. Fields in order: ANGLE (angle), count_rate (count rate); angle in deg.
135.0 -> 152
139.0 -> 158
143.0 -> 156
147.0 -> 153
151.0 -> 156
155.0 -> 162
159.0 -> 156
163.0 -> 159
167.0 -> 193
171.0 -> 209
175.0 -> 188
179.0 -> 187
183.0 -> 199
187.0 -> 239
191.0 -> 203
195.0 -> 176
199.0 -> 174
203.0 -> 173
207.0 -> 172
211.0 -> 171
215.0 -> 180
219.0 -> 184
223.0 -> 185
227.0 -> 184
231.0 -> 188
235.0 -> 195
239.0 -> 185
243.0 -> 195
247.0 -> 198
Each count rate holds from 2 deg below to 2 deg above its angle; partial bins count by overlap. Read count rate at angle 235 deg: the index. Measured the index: 195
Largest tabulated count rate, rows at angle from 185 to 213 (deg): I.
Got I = 239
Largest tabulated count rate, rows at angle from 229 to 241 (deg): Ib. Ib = 195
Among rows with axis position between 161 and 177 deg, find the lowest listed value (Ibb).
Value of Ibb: 159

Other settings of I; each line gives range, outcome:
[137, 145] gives 158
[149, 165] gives 162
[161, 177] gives 209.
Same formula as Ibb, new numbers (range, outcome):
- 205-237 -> 171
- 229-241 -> 185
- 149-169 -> 156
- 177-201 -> 174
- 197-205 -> 173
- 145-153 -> 153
